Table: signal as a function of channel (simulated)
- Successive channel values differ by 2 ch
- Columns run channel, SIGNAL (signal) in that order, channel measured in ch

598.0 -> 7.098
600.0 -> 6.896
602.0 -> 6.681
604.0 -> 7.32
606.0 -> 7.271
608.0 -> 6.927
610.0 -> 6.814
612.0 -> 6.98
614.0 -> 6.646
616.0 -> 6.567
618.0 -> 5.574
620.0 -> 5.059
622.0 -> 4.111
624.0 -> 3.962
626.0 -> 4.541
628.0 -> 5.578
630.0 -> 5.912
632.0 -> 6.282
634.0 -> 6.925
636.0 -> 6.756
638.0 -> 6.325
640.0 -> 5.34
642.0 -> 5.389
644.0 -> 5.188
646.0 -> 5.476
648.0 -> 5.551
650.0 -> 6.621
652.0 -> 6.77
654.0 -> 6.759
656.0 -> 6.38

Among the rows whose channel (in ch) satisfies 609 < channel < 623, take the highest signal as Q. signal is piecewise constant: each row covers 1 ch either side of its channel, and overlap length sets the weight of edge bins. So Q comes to 6.98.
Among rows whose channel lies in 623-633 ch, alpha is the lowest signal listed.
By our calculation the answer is 3.962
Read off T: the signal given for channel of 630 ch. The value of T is 5.912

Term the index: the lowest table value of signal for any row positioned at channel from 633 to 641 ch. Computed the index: 5.34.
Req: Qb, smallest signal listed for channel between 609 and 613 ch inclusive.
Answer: 6.814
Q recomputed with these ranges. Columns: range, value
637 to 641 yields 6.325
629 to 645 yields 6.925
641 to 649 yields 5.551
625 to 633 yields 6.282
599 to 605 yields 7.32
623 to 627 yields 4.541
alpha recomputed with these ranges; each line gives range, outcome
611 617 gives 6.567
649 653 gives 6.621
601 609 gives 6.681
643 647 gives 5.188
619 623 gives 4.111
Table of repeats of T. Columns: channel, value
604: 7.32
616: 6.567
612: 6.98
